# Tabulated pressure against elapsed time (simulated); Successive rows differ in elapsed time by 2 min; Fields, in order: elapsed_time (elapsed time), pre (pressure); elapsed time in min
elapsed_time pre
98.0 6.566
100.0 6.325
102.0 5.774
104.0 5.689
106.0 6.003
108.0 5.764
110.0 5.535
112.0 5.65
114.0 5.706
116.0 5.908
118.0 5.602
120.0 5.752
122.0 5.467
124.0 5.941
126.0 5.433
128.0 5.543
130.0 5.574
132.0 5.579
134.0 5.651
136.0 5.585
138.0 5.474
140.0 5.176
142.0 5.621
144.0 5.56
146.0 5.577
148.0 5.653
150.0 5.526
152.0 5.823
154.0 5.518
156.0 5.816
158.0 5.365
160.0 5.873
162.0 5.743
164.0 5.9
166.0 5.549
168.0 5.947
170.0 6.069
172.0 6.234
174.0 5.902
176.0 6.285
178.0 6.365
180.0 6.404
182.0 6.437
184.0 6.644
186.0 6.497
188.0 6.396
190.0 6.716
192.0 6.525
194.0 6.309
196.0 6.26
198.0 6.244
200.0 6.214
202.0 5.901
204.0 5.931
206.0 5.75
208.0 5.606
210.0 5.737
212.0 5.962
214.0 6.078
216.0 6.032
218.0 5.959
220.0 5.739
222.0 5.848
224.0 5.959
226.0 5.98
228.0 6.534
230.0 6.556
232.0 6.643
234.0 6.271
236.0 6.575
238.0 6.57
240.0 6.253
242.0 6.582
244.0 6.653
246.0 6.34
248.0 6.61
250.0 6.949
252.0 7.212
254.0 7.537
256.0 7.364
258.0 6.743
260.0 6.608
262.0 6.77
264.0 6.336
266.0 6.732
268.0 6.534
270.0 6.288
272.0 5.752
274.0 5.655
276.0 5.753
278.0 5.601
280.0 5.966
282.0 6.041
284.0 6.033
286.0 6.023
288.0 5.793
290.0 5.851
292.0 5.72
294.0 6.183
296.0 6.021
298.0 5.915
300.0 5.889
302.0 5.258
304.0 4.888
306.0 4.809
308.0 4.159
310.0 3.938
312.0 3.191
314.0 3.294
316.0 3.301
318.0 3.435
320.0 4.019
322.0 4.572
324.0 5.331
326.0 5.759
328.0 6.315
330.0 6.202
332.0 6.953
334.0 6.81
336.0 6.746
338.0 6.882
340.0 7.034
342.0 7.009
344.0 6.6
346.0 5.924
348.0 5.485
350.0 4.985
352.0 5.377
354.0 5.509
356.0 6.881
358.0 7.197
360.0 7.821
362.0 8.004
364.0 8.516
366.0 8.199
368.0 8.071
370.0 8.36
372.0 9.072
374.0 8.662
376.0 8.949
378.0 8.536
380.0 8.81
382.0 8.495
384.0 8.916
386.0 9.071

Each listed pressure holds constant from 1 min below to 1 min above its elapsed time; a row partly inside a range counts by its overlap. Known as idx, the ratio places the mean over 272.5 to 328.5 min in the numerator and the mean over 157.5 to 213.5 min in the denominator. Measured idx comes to 0.8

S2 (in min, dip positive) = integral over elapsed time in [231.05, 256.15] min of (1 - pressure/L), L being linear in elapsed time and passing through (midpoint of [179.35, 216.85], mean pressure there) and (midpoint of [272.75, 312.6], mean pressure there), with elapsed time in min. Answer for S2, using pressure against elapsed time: -3.8 min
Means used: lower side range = 6.19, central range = 6.71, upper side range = 5.46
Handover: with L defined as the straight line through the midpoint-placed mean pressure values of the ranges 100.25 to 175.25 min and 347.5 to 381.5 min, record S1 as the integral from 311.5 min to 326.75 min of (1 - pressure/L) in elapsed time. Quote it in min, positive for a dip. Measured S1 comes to 6.6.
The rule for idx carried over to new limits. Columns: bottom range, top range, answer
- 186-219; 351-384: 1.30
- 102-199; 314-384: 1.15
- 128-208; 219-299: 1.06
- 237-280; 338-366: 1.03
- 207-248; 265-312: 0.91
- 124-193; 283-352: 0.93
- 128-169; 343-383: 1.33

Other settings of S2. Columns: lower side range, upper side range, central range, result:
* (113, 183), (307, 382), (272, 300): 1.5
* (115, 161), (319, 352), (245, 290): -3.9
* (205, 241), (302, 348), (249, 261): -2.5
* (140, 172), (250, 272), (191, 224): 1.2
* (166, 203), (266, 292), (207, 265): -3.0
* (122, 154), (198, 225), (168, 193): -2.5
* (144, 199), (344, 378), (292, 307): 2.9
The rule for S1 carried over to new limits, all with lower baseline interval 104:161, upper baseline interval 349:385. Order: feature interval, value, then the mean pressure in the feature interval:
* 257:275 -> 1.3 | 6.38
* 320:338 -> 3.5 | 6.02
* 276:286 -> 1.6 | 5.91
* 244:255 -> -0.3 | 6.9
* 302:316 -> 6.1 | 4.08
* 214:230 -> 1.0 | 6.05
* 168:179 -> -0.3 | 6.15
